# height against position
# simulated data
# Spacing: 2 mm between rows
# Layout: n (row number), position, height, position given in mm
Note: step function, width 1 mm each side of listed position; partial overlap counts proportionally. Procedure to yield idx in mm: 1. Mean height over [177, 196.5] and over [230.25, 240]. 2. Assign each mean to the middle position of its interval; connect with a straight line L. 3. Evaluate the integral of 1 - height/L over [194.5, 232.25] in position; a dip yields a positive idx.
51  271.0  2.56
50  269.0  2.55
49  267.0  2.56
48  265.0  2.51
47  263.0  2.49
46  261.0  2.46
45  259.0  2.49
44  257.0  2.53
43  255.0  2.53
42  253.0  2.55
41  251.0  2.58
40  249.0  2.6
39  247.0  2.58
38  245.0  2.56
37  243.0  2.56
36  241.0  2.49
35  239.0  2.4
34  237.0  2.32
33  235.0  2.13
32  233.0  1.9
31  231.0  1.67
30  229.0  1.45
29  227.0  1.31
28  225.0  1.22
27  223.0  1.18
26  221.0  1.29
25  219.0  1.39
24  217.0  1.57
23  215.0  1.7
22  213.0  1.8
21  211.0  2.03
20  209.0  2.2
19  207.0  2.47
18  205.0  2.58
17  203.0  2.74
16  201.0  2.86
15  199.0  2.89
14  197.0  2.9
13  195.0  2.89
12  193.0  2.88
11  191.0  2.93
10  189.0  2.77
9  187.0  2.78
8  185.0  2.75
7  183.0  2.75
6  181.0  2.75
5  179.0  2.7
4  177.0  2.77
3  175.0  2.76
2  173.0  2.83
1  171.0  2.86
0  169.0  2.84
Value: 7.0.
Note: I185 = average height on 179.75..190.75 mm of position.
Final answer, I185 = 2.77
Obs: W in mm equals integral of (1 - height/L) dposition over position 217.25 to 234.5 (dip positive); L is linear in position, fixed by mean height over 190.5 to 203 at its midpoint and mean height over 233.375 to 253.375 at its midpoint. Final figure 7.6 mm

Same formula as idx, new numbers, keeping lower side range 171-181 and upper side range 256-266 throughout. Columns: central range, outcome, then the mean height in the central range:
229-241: 2.39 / 2.06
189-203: -0.85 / 2.87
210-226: 6.77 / 1.52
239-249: 0.05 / 2.54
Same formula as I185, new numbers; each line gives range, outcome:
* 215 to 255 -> 1.99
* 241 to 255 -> 2.56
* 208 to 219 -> 1.82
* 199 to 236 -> 1.89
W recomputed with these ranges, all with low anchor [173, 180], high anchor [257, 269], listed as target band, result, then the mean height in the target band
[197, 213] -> 0.96 mm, 2.52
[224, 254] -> 4.86 mm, 2.15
